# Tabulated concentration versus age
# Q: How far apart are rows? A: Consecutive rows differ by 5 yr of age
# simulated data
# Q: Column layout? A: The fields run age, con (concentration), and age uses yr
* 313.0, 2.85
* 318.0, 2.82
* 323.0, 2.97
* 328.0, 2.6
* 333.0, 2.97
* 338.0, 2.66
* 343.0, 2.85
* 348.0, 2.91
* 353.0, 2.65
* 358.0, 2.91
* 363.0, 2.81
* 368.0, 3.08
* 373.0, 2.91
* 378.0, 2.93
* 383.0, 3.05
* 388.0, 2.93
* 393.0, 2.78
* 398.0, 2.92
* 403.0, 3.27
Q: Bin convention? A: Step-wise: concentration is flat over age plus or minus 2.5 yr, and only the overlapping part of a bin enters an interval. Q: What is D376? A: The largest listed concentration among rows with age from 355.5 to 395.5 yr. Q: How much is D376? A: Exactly 3.08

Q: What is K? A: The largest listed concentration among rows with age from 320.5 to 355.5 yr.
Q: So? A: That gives 2.97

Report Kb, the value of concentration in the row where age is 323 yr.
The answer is 2.97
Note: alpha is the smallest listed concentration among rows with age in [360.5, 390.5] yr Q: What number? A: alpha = 2.81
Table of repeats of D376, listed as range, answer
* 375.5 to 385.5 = 3.05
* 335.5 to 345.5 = 2.85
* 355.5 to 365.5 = 2.91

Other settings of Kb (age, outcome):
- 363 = 2.81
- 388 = 2.93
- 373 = 2.91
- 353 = 2.65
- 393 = 2.78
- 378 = 2.93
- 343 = 2.85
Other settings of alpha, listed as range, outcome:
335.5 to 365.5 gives 2.65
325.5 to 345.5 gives 2.6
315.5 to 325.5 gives 2.82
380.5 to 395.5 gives 2.78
